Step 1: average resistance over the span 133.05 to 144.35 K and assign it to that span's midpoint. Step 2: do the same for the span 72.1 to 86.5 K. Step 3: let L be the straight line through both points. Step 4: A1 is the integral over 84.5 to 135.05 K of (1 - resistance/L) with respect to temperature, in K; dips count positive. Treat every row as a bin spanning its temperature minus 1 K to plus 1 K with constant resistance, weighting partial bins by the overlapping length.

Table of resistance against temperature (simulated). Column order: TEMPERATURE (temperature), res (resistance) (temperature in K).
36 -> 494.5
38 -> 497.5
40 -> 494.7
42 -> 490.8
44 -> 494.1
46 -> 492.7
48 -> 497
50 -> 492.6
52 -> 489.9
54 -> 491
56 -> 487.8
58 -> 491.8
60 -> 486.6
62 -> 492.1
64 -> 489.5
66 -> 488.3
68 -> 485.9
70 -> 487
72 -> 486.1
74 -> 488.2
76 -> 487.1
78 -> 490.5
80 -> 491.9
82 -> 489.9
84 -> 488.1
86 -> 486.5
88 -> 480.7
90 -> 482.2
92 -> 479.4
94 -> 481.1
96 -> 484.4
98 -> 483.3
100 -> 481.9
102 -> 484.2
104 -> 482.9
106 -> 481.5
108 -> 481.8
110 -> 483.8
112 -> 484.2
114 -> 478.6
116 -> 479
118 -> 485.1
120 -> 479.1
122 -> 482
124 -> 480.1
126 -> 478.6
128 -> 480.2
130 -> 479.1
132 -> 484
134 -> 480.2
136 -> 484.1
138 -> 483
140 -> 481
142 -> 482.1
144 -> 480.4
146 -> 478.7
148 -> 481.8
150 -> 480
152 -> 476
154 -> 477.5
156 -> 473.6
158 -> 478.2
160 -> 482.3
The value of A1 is 0.4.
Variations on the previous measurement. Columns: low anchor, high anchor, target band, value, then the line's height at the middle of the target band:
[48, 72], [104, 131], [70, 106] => 0.0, 485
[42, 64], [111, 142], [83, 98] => 0.1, 486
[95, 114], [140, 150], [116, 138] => 0.0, 482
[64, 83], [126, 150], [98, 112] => 0.1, 485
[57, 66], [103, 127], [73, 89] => 0.0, 487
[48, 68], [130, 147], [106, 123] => 0.1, 484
